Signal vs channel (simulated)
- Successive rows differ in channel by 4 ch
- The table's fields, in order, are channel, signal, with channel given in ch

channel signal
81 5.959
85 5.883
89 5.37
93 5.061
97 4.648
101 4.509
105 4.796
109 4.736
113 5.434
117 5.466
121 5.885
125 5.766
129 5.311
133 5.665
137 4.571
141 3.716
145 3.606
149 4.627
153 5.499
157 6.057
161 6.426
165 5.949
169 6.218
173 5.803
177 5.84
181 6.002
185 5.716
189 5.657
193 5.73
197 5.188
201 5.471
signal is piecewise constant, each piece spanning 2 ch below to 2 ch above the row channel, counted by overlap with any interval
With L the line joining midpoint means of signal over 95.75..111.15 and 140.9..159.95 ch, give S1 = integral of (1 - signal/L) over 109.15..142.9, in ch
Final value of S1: -3.0 ch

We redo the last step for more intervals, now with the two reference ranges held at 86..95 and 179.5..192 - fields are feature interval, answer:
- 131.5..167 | 3.0 ch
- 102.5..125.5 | 0.5 ch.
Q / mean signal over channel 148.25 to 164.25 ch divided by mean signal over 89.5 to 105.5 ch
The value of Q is 1.2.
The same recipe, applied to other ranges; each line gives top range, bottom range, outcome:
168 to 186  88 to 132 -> 1.14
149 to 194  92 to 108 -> 1.24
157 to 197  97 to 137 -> 1.13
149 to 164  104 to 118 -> 1.14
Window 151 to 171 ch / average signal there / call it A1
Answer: 6.03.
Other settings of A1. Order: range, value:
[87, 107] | 4.88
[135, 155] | 4.4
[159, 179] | 6.05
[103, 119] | 5.11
